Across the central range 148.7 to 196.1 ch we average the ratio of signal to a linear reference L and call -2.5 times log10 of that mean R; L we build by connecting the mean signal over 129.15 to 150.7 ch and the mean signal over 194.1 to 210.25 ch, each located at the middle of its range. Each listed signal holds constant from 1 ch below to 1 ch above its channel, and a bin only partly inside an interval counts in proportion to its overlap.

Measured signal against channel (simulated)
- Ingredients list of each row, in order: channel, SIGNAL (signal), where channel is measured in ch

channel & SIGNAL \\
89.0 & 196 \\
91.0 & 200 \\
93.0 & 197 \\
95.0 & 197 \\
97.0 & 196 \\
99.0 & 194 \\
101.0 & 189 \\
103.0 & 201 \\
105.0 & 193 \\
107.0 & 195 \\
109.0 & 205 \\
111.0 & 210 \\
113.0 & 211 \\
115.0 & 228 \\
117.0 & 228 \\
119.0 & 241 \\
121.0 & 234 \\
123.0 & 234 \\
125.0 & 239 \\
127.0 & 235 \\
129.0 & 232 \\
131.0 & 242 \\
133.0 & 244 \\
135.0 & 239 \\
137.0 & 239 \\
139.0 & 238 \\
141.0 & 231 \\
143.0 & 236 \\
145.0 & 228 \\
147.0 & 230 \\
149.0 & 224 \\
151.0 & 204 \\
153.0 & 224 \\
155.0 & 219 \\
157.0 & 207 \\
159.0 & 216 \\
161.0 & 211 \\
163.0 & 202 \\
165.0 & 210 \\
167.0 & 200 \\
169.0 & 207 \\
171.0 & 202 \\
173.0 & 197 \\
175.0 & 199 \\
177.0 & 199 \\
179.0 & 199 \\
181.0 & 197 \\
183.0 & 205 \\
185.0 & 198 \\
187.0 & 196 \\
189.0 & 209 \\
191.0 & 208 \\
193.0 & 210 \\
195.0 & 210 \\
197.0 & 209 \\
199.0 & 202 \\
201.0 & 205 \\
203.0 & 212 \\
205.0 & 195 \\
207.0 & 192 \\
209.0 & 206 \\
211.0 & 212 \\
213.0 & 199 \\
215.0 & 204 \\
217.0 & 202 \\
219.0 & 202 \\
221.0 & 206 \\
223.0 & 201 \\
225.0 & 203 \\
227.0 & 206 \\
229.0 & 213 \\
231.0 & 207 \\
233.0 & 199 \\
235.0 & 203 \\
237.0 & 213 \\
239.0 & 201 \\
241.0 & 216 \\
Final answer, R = 0.062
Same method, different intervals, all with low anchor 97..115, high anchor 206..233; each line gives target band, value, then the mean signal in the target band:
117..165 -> -0.131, 228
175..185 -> 0.017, 200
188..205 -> -0.021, 207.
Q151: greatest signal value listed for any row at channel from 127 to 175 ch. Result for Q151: 244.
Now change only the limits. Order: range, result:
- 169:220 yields 212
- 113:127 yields 241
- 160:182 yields 211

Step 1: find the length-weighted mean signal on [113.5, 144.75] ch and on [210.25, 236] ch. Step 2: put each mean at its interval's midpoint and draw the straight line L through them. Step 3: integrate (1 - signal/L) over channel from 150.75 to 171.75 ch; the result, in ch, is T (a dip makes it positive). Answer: 1.4 ch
